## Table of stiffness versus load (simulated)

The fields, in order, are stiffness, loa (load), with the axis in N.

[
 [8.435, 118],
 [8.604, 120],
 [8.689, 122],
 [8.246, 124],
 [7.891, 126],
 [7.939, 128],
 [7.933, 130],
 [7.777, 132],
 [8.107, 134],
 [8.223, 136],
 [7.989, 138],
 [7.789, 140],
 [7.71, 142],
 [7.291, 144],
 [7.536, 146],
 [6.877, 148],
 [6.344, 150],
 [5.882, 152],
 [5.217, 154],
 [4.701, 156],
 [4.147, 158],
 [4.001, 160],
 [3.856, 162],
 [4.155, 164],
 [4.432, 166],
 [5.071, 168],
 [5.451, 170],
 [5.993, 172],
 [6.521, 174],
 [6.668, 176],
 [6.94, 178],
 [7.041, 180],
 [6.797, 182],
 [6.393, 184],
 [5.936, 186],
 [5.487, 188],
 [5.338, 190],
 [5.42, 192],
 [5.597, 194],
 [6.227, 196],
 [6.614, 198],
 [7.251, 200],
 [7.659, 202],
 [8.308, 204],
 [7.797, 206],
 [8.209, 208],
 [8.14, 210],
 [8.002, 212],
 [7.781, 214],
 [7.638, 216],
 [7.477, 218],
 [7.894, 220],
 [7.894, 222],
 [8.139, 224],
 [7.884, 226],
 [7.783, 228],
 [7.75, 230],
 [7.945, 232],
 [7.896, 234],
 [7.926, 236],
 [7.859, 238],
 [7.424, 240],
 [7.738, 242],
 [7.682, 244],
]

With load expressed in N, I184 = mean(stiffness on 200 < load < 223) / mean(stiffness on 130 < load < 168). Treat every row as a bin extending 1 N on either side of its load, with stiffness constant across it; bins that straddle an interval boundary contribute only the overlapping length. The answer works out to 1.3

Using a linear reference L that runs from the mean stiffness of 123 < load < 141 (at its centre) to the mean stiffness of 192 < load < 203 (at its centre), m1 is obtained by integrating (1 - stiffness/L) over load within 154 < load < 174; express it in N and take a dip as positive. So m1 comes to 6.9 N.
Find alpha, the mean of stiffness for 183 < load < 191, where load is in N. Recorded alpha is 5.79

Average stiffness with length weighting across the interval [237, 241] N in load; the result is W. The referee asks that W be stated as 7.64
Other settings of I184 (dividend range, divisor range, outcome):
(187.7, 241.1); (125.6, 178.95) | 1.16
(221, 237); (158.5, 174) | 1.64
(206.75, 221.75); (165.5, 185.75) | 1.28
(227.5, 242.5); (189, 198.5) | 1.34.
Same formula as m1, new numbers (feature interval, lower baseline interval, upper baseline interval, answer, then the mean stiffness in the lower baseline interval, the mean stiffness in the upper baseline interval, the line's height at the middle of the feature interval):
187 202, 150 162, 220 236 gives 0.9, 4.84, 7.9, 6.48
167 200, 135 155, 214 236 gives 5.8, 7.09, 7.83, 7.44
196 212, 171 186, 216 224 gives -0.7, 6.58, 7.79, 7.32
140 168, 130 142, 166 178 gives 5.5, 7.95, 5.9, 6.92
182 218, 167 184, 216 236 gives 0.7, 6.32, 7.84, 7.06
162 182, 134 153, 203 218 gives 4.9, 7.34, 7.95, 7.6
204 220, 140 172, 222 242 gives -1.4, 5.6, 7.84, 7.25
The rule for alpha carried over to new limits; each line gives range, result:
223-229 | 7.94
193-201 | 6.42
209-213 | 8.07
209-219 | 7.81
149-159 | 5.26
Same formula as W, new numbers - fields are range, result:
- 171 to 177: 6.39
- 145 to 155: 6.37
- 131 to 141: 7.98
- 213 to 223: 7.74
